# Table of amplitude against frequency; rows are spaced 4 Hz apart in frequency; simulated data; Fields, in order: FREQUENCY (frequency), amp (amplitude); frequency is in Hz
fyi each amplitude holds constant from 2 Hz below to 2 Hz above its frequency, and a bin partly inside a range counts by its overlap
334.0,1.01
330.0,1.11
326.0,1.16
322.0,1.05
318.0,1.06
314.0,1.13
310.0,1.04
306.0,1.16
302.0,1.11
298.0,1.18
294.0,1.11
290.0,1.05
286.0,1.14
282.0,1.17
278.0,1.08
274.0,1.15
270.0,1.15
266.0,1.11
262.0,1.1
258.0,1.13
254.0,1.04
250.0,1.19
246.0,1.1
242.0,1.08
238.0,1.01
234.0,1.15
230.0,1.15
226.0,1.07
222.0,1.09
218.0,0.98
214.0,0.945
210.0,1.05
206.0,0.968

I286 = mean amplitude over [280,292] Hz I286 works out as 1.12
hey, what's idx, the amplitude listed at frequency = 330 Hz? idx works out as 1.11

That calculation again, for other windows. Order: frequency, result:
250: 1.19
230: 1.15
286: 1.14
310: 1.04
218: 0.98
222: 1.09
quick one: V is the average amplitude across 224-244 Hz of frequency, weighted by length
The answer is 1.09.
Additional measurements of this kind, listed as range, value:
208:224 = 1.02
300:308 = 1.14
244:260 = 1.11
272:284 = 1.13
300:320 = 1.1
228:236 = 1.15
